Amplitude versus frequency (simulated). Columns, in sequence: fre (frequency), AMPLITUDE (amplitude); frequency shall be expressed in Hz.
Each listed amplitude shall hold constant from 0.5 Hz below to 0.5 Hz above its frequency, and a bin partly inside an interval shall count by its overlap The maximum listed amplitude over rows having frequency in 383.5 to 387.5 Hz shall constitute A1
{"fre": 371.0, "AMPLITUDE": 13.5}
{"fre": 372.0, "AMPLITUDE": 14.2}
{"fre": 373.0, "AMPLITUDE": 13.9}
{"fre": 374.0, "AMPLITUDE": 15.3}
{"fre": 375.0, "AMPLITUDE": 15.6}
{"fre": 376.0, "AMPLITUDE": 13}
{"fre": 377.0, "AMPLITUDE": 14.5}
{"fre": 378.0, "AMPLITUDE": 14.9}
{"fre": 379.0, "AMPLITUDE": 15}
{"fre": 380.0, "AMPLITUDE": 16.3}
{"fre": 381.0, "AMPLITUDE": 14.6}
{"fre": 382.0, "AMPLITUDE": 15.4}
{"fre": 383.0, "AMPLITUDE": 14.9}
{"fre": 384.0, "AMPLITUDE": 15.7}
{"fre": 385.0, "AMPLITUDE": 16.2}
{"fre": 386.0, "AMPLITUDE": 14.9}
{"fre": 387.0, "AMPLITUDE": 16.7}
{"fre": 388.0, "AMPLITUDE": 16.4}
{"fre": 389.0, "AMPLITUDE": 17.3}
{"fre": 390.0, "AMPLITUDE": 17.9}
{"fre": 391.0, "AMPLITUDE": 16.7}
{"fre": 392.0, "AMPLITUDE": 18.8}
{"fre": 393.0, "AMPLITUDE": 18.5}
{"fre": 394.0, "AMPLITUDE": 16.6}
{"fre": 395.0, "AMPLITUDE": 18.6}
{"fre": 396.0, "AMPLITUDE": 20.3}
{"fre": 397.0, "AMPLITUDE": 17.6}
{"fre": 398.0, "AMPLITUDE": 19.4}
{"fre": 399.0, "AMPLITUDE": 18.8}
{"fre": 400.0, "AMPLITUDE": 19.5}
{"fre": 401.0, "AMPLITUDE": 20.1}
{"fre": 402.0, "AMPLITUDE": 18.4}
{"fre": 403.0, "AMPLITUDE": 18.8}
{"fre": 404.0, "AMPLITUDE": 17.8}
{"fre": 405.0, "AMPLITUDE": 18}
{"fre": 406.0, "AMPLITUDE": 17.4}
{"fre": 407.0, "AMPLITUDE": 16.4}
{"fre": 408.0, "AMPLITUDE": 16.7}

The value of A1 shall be 16.7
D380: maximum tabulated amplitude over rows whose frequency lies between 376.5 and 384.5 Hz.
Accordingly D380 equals 16.3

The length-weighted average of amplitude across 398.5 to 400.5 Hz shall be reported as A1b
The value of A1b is 19.1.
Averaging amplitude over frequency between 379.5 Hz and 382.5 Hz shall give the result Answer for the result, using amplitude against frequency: 15.4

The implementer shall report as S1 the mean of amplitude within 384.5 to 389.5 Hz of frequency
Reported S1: 16.3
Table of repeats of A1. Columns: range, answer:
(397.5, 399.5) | 19.4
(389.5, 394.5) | 18.8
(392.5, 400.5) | 20.3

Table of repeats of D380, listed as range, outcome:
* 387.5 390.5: 17.9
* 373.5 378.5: 15.6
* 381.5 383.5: 15.4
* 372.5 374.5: 15.3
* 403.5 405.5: 18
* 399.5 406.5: 20.1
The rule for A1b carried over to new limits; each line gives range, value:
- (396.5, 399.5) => 18.6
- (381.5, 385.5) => 15.5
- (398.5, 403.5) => 19.1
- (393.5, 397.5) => 18.3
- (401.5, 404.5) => 18.3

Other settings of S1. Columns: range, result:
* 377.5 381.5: 15.2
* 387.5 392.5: 17.4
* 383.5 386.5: 15.6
